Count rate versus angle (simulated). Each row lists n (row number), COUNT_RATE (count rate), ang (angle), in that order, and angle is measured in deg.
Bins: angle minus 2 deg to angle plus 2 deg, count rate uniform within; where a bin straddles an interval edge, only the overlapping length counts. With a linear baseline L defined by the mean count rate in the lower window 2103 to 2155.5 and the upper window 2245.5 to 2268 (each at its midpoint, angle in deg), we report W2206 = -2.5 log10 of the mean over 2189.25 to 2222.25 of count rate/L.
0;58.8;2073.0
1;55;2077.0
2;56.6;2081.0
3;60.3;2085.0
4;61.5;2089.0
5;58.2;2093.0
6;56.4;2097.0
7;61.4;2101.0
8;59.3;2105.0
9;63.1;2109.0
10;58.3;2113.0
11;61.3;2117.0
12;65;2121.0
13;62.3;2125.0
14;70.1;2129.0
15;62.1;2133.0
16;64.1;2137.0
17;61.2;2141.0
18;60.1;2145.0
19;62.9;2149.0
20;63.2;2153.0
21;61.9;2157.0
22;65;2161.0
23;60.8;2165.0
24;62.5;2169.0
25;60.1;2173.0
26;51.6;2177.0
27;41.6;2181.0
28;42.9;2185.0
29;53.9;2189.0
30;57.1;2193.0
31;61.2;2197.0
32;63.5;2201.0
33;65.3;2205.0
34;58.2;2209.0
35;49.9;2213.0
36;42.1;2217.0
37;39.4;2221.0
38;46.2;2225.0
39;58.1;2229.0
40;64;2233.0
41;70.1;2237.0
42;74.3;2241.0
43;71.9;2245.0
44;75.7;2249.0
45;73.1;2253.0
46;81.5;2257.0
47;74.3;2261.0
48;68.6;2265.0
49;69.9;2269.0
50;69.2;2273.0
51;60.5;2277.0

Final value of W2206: 0.26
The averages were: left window 62.5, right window 74.2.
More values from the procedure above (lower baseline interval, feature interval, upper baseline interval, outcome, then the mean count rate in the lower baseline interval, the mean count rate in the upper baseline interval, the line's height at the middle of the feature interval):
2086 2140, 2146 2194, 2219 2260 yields 0.116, 61.7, 65.6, 63.5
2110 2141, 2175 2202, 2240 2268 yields 0.285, 63.2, 74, 68.5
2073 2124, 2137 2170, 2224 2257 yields 0.012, 59.7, 68.2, 63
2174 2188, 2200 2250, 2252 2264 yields 0.072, 47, 75.9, 63.5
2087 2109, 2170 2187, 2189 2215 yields 0.183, 59.7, 58.8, 59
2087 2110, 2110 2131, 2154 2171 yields -0.045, 59.8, 62.6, 60.8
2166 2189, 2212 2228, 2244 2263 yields 0.406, 52.3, 75.5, 65.3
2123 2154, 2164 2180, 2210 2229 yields -0.022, 63.3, 46.6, 56.4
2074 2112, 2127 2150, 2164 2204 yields -0.110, 59.1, 55.6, 57.3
